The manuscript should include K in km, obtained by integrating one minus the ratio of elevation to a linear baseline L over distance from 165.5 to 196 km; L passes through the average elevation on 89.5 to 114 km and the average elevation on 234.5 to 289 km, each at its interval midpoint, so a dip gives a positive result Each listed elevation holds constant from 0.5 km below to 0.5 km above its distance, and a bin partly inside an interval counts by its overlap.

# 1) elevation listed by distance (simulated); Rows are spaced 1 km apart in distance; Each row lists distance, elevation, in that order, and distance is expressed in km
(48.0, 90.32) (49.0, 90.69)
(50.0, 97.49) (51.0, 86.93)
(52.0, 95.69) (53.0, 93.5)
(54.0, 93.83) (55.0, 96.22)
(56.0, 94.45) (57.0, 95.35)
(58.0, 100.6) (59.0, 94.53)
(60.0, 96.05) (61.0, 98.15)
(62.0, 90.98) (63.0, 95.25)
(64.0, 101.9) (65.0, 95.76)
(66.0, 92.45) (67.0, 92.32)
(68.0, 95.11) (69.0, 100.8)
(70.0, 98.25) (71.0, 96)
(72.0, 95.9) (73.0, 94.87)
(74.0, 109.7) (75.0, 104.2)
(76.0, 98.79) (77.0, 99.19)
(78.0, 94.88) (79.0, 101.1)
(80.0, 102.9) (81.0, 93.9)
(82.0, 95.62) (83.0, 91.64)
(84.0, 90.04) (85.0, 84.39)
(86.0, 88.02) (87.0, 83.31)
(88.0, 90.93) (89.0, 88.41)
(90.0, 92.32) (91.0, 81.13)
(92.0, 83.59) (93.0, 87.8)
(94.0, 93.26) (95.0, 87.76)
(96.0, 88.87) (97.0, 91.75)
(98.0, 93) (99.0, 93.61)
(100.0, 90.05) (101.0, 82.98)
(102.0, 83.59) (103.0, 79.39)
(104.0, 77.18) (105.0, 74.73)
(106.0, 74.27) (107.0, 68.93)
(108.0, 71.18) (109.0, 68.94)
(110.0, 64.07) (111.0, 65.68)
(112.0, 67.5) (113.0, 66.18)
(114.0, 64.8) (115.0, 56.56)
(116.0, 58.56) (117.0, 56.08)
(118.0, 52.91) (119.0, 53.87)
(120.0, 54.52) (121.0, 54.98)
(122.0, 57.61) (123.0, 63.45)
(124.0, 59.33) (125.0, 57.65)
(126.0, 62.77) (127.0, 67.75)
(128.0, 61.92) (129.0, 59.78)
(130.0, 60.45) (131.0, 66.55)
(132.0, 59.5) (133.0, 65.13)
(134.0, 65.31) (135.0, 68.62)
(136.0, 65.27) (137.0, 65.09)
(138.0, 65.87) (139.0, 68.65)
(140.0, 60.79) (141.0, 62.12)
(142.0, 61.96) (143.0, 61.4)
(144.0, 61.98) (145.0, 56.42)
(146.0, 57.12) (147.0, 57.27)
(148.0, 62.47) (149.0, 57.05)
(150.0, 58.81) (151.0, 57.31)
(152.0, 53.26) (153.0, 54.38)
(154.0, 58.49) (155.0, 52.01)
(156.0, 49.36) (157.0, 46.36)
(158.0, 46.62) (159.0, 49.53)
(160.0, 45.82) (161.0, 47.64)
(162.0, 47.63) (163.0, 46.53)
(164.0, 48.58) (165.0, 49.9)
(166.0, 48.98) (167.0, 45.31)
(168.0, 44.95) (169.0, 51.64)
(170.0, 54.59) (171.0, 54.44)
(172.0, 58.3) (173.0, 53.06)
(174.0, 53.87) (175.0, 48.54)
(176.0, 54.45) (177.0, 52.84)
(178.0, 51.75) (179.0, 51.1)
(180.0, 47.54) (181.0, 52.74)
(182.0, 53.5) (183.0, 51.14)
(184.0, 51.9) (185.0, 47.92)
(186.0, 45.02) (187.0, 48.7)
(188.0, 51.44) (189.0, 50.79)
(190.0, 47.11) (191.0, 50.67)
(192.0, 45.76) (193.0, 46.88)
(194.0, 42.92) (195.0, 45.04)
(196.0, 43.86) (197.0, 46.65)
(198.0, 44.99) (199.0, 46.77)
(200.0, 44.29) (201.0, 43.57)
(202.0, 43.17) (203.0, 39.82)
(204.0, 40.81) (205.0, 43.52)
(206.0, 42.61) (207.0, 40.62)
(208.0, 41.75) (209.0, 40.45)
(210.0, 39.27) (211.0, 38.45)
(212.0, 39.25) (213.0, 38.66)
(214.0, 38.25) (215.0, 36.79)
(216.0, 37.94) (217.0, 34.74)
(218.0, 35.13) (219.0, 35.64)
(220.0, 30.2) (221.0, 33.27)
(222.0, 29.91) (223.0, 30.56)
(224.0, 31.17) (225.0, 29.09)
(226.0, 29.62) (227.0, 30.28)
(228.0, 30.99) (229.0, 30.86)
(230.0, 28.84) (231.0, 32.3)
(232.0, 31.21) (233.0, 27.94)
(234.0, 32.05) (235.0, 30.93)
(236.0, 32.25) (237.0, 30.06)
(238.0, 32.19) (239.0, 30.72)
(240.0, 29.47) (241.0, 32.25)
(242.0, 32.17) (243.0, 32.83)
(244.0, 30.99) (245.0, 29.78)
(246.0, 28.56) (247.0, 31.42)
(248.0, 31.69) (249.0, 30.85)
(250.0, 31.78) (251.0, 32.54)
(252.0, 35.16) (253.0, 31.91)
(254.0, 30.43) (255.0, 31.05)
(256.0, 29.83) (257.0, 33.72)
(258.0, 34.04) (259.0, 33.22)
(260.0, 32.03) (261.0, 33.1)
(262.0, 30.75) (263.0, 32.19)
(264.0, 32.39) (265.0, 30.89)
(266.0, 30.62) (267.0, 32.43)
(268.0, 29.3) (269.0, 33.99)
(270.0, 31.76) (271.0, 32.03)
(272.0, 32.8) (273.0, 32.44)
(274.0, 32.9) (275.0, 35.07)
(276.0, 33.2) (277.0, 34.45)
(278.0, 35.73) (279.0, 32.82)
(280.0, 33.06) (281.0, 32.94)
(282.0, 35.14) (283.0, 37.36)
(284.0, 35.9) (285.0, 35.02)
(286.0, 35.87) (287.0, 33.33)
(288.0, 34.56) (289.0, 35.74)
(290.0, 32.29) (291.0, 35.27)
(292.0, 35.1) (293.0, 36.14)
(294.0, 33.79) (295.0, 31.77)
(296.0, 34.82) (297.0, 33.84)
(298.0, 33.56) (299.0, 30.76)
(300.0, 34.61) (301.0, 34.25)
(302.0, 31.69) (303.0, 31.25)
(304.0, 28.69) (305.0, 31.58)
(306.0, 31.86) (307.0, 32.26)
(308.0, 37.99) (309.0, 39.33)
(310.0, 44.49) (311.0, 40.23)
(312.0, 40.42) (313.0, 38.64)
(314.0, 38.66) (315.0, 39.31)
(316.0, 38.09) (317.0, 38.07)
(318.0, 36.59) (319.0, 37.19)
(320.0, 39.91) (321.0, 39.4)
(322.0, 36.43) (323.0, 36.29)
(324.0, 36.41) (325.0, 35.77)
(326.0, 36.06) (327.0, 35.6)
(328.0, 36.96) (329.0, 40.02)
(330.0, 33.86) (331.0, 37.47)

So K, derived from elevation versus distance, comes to 3.5 km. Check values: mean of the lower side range 80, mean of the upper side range 32.5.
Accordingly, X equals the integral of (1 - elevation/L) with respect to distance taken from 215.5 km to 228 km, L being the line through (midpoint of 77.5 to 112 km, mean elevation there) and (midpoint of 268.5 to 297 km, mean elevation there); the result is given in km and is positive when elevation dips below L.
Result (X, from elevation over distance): 4.55 km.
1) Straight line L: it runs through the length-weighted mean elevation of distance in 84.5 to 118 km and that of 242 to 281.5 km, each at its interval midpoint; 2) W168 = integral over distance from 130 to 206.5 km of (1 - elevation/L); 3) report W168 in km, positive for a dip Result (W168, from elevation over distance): 8.6 km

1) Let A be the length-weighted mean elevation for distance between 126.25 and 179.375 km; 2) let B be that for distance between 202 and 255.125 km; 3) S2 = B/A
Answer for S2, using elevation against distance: 0.60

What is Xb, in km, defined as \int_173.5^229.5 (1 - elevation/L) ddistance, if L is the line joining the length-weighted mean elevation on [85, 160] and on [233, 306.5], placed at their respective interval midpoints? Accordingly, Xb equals 7.7 km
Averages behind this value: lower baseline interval 67.5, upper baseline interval 32.6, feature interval 42.4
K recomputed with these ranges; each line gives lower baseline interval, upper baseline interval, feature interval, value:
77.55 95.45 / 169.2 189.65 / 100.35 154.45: 7.32 km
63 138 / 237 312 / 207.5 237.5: 8.59 km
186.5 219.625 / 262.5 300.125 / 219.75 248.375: 5.99 km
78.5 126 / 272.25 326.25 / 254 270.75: 4.35 km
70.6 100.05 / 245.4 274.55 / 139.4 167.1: 6.16 km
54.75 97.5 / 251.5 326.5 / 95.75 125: 5.20 km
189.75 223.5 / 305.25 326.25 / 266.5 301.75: 4.32 km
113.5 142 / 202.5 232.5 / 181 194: -1.49 km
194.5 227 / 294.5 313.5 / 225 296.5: 7.98 km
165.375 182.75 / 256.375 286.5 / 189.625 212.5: 1.56 km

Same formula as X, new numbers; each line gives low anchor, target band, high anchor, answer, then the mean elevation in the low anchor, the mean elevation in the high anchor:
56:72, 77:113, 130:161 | -1.15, 96.2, 58.5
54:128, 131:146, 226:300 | 1.30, 83.4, 32.5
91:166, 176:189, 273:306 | 0.83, 64.3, 33.8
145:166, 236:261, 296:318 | 6.20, 52.3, 35.7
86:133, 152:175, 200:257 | 1.84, 72.3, 34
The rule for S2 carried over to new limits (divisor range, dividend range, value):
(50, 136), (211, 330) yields 0.41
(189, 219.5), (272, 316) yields 0.83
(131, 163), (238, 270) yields 0.55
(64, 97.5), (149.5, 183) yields 0.55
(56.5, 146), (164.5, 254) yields 0.51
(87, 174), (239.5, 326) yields 0.53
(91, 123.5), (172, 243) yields 0.56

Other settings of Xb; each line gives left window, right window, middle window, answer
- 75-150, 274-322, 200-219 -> 4.9 km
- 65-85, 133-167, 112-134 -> 3.2 km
